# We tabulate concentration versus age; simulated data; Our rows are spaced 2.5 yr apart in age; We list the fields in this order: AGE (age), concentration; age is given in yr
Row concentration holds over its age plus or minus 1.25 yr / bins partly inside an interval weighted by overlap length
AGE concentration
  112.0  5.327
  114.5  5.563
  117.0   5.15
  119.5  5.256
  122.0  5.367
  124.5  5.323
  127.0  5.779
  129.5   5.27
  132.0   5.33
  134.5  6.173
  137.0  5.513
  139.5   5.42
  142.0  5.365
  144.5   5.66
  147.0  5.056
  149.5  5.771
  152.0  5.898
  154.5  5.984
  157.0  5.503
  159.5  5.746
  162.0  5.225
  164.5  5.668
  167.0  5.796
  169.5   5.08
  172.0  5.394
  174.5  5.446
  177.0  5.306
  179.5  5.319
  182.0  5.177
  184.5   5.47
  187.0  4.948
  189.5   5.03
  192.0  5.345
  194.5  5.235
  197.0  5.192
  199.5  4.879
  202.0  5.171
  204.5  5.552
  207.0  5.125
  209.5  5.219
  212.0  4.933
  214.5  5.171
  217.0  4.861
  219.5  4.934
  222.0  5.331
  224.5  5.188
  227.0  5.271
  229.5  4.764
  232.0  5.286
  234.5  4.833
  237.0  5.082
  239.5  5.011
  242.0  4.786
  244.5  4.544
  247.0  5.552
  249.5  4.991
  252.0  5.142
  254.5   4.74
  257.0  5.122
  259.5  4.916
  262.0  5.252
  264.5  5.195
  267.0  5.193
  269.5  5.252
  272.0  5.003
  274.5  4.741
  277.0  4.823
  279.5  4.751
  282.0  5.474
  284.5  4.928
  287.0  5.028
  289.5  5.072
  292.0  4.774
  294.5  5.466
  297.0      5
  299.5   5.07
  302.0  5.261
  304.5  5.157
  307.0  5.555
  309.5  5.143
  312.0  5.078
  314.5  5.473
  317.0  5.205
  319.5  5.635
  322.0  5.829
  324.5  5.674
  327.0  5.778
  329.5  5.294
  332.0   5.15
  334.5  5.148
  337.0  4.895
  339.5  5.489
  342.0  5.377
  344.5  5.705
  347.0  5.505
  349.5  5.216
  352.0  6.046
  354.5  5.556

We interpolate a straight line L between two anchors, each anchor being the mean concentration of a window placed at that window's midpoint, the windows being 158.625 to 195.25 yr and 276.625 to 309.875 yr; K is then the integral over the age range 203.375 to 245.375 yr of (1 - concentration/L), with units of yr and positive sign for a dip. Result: 1.56 yr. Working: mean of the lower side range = 5.34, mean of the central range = 5.06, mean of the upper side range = 5.11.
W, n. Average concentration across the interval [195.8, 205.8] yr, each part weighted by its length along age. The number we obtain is 5.2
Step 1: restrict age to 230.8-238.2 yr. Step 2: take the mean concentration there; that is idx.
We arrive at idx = 5.07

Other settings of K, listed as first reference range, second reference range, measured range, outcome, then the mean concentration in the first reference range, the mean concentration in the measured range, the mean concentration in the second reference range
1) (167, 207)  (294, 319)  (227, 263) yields 1.64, 5.25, 5.01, 5.25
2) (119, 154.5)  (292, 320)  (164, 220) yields 2.21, 5.53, 5.23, 5.24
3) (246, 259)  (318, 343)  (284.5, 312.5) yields 0.79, 5.09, 5.14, 5.43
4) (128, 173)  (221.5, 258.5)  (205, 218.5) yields 0.29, 5.55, 5.09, 5.04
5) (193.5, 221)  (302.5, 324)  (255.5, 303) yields 2.11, 5.12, 5.07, 5.39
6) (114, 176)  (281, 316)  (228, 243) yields 0.97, 5.51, 4.97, 5.18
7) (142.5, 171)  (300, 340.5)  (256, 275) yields 1.16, 5.57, 5.1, 5.35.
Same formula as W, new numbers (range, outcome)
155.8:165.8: 5.54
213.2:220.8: 4.99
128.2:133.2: 5.3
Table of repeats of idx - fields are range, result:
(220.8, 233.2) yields 5.17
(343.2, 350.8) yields 5.48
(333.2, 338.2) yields 5.02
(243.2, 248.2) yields 5.04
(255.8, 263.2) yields 5.1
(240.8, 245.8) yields 4.67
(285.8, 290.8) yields 5.05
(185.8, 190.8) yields 4.99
